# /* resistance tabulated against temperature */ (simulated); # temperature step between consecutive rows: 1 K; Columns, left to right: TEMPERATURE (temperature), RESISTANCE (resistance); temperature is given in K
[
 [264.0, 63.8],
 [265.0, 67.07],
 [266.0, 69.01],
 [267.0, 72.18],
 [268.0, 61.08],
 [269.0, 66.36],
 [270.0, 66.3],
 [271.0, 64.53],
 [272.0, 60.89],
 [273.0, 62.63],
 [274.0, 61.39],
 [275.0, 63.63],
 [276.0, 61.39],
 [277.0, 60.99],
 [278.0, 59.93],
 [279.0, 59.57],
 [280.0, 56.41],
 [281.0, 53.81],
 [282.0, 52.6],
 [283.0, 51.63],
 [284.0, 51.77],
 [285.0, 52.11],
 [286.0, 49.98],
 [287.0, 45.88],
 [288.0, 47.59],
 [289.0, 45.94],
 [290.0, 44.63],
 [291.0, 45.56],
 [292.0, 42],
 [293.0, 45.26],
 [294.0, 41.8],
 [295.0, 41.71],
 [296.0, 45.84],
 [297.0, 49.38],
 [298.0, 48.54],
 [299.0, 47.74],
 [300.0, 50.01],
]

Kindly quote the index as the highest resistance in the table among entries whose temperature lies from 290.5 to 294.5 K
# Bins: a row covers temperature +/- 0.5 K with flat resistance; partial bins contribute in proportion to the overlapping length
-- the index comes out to 45.56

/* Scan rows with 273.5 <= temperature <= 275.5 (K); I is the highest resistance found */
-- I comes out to 63.63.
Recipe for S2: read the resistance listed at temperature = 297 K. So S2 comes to 49.38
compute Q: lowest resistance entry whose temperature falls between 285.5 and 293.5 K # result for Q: 42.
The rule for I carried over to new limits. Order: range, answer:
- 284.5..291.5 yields 52.11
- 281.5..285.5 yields 52.6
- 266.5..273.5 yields 72.18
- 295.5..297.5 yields 49.38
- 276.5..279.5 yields 60.99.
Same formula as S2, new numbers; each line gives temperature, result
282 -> 52.6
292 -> 42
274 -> 61.39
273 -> 62.63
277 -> 60.99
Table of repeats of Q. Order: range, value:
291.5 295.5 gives 41.71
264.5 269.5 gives 61.08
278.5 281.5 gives 53.81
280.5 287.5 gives 45.88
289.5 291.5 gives 44.63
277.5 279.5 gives 59.57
